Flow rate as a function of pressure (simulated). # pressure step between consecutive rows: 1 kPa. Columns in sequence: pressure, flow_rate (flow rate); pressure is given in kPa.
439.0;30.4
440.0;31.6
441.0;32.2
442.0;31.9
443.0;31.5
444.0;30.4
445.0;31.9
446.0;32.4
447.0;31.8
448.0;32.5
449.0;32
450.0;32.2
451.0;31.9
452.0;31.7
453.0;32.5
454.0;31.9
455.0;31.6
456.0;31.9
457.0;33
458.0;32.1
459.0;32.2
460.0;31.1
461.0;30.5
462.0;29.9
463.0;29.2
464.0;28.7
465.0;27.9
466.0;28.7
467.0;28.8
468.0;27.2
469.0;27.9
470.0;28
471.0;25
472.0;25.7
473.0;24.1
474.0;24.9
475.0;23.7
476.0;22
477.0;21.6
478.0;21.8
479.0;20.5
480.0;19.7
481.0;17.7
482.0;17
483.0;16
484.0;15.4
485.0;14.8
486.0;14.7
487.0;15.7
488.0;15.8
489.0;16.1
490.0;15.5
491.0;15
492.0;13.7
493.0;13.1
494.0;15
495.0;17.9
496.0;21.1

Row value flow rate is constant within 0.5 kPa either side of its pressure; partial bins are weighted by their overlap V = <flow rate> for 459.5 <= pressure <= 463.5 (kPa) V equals 30.2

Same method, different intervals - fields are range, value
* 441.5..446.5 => 31.6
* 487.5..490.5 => 15.8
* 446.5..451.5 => 32.1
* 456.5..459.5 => 32.4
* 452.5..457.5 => 32.2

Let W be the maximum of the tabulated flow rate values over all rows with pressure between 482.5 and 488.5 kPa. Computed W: 16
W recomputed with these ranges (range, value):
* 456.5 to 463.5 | 33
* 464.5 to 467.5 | 28.8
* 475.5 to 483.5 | 22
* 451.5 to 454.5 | 32.5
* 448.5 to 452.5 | 32.2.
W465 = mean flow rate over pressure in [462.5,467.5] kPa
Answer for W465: 28.7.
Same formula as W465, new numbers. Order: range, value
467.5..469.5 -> 27.5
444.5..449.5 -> 32.1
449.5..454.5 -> 32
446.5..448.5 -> 32.1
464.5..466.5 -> 28.3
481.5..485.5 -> 15.8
